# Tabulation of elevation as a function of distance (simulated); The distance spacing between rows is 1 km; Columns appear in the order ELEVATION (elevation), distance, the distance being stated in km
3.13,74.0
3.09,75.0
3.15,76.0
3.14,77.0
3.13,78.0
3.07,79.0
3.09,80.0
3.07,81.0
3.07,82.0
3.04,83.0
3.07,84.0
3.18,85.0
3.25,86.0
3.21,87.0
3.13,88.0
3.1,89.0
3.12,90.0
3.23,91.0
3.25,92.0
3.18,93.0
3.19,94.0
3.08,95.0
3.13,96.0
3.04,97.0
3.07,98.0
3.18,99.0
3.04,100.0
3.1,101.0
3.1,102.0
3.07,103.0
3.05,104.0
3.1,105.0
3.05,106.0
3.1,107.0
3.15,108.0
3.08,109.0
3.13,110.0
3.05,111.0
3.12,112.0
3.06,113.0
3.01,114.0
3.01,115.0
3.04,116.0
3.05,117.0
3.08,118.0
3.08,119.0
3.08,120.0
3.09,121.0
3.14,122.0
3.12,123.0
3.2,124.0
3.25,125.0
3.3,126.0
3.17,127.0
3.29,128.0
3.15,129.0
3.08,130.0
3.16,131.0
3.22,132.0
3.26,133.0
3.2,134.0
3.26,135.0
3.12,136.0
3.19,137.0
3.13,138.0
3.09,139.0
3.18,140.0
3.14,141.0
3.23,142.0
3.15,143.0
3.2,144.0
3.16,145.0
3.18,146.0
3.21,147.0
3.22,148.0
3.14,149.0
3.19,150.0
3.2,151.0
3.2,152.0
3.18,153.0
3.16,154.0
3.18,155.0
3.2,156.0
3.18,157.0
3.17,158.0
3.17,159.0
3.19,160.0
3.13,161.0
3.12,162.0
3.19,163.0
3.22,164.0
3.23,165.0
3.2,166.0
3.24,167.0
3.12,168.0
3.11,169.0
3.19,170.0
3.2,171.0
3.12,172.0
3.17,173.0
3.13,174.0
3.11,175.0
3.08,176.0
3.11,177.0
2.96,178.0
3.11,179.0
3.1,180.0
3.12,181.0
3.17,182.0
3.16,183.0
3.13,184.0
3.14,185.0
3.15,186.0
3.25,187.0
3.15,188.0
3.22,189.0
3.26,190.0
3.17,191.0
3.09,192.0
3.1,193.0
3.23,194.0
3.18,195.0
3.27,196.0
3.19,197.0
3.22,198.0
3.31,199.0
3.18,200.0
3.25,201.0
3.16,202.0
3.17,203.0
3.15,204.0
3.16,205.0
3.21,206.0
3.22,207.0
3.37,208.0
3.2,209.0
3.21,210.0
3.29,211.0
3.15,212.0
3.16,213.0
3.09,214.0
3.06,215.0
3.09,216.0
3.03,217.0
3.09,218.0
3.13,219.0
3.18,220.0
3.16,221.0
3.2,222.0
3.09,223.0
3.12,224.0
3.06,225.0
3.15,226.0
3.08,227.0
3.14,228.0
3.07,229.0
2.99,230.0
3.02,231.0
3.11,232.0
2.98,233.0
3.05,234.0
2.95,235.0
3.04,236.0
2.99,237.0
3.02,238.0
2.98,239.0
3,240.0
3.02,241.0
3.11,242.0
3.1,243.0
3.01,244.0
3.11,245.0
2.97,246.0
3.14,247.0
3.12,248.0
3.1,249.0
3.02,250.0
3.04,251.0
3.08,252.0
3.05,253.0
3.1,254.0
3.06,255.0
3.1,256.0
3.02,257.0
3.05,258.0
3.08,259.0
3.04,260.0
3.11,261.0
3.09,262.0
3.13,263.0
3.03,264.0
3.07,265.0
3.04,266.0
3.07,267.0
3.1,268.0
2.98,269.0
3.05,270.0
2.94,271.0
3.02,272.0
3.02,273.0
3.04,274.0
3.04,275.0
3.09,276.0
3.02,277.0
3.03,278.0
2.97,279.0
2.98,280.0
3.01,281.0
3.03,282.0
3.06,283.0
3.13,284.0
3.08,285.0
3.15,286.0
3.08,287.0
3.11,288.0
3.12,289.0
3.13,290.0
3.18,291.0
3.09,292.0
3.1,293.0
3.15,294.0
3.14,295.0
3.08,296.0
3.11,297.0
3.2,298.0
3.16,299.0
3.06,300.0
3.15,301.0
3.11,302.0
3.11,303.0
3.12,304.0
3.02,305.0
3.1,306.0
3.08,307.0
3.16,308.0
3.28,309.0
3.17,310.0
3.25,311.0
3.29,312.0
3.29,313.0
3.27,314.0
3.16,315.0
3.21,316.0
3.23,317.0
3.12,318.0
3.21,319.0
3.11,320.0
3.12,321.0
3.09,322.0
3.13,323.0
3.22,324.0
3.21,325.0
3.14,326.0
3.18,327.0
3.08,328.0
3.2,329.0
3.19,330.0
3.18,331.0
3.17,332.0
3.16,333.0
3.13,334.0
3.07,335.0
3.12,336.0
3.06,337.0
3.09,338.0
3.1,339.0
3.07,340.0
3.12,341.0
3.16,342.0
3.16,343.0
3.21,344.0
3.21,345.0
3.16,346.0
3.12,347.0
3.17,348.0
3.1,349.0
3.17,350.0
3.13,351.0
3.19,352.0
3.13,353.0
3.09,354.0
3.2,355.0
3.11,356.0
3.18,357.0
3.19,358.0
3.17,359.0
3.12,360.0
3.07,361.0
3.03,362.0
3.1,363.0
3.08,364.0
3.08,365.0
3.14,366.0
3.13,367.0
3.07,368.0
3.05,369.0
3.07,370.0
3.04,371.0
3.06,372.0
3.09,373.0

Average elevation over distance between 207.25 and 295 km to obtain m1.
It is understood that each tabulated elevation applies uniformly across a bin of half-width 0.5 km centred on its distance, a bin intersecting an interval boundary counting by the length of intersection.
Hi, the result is 3.08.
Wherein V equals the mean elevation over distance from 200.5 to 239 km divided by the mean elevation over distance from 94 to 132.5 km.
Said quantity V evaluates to 1.00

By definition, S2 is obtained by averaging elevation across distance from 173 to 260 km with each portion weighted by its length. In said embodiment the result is 3.12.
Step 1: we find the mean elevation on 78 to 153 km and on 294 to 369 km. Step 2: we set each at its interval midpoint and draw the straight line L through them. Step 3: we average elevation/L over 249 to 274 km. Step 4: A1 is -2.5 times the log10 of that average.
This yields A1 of 0.03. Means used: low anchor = 3.14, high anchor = 3.14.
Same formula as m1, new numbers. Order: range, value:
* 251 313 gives 3.09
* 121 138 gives 3.19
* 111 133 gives 3.13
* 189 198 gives 3.19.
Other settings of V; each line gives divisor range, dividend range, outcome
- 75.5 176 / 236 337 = 0.99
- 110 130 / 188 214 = 1.03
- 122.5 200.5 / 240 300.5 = 0.97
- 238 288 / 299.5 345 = 1.03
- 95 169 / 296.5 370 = 1.00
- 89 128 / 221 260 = 0.98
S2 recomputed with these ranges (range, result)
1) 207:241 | 3.1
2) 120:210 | 3.18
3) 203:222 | 3.17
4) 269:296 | 3.07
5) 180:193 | 3.16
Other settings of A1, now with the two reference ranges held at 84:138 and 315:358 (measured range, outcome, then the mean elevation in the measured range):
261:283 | 0.037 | 3.04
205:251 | 0.015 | 3.1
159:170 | -0.013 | 3.18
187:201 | -0.021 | 3.2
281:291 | 0.016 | 3.1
